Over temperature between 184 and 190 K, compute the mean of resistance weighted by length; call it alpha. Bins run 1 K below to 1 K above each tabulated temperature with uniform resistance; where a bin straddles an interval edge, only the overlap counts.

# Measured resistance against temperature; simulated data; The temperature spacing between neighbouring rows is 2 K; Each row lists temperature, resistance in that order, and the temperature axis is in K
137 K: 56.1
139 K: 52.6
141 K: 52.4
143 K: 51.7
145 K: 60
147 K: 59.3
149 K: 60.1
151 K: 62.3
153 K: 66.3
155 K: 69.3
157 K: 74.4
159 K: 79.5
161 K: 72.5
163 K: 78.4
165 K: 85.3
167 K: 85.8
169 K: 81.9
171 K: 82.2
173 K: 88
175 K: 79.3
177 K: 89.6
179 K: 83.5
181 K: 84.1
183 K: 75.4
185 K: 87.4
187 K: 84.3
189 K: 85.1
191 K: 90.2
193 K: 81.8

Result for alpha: 85.6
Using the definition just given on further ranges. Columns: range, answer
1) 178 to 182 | 83.8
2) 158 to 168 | 80.3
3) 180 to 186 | 82.3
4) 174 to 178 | 84.4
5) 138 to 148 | 55.2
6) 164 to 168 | 85.5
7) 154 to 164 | 74.8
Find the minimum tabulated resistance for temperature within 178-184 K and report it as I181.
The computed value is 75.4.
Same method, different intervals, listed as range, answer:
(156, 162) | 72.5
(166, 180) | 79.3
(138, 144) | 51.7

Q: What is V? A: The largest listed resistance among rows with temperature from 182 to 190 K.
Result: 87.4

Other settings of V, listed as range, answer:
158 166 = 85.3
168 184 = 89.6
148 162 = 79.5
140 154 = 66.3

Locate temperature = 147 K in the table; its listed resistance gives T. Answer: 59.3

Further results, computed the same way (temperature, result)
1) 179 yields 83.5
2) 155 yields 69.3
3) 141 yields 52.4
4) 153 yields 66.3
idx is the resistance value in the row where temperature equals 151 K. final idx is 62.3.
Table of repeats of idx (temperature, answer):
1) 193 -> 81.8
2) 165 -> 85.3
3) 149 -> 60.1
